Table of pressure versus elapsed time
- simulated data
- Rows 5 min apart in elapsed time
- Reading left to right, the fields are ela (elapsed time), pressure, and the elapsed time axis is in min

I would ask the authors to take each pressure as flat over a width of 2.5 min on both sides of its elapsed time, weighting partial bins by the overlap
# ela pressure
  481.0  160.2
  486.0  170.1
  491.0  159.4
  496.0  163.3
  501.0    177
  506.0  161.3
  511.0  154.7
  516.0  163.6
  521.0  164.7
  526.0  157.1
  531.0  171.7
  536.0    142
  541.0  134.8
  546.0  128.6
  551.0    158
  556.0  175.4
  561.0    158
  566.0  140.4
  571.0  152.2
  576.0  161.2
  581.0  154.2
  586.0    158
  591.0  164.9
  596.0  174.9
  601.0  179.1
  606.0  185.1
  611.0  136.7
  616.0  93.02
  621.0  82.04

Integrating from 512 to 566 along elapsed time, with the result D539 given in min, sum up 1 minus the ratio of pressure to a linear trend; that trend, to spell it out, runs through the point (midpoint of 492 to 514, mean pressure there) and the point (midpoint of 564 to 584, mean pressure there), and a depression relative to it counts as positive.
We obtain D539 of 1.1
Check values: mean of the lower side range 164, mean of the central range 155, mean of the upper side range 152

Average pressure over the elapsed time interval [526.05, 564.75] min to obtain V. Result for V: 153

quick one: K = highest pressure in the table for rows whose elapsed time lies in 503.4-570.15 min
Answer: 175.4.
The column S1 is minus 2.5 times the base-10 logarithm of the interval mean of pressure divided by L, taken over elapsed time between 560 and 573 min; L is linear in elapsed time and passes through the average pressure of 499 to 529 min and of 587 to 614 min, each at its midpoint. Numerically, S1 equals 0.11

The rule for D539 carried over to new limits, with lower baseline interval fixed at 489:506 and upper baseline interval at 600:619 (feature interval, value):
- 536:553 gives 1.81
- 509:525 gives 0.13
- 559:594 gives -1.20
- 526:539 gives 0.26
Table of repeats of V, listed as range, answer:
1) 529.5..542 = 149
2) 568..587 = 156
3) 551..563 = 165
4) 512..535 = 162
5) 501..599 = 157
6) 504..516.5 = 159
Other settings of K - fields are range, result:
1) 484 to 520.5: 177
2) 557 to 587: 161.2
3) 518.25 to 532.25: 171.7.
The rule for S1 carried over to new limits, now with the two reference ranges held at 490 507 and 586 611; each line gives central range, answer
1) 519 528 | 0.041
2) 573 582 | 0.076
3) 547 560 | 0.047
